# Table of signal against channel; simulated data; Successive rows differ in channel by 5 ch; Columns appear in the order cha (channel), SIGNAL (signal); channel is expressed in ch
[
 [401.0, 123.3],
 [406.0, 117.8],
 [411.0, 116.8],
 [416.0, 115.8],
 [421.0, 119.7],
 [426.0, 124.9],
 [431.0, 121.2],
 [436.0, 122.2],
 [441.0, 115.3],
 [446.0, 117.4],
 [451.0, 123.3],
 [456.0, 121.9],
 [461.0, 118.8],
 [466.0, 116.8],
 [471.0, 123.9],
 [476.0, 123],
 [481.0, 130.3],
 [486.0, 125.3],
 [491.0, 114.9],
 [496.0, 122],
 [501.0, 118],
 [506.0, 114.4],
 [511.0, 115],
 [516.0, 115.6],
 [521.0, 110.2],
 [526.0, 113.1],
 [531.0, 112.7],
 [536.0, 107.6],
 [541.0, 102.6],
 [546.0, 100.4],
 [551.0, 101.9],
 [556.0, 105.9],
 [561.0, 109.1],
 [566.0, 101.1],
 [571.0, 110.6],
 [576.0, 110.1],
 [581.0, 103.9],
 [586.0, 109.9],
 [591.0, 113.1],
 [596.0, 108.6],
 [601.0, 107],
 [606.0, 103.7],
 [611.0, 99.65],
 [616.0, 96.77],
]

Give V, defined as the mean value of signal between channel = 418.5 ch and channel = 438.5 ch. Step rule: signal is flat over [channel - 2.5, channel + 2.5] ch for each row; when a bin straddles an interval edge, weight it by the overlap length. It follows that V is 122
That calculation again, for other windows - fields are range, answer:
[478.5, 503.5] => 122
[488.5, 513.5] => 117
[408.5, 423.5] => 117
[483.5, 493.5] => 120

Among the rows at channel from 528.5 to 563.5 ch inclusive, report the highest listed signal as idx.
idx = 112.7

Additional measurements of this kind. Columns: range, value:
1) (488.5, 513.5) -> 122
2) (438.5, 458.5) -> 123.3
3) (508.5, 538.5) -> 115.6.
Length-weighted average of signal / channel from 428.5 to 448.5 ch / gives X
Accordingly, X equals 119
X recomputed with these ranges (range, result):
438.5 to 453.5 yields 119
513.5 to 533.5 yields 113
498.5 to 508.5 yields 116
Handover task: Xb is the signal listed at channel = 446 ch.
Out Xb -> 117.4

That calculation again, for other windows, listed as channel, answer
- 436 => 122.2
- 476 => 123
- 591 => 113.1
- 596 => 108.6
